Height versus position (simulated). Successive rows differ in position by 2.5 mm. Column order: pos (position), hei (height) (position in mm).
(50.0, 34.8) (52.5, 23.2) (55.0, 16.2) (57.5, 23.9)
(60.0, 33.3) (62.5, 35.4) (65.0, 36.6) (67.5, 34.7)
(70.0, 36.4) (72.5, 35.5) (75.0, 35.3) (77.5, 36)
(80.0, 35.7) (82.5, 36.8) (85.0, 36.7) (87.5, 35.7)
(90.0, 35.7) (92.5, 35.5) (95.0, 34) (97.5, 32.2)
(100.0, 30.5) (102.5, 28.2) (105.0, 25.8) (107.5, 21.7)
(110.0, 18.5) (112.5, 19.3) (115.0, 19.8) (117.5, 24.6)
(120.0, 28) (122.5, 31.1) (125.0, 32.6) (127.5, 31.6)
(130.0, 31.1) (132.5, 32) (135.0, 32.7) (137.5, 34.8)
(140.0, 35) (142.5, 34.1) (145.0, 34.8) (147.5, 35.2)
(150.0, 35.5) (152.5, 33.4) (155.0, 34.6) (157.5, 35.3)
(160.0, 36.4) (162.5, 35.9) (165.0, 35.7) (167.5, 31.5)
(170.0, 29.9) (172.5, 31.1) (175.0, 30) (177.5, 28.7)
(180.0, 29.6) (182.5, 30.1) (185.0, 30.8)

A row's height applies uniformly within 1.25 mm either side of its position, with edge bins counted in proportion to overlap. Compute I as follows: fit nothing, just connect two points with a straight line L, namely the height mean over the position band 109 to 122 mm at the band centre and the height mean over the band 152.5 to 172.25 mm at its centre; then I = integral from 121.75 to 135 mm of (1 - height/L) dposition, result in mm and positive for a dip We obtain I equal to -3.1 mm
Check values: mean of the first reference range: 22.6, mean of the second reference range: 34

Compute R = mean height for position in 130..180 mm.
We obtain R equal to 33.3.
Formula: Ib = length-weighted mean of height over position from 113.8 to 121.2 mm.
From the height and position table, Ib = 24.1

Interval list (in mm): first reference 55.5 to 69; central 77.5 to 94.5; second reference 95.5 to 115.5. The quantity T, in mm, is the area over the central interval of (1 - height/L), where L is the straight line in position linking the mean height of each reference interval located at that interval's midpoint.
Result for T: -4.71 mm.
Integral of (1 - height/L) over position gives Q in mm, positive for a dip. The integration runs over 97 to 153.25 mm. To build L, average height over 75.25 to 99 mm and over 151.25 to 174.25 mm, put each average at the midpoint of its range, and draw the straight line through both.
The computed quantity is 7.90 mm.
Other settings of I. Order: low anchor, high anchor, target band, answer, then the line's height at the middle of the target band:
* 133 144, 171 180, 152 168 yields -1.66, 31.6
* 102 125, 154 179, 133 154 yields -3.72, 29.2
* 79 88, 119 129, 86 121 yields 6.14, 33.6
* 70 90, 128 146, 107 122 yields 5.21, 34.4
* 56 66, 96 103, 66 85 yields -2.72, 31.4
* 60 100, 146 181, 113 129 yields 3.08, 34.2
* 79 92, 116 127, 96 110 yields 2.48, 32.7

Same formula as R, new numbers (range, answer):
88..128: 28.1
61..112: 32.6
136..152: 34.8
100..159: 30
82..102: 34.3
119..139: 31.8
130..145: 33.6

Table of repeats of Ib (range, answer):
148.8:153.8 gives 34.4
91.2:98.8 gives 33.9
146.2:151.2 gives 35.3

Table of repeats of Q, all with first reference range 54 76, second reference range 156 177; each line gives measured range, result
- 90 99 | -0.5 mm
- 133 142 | -0.3 mm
